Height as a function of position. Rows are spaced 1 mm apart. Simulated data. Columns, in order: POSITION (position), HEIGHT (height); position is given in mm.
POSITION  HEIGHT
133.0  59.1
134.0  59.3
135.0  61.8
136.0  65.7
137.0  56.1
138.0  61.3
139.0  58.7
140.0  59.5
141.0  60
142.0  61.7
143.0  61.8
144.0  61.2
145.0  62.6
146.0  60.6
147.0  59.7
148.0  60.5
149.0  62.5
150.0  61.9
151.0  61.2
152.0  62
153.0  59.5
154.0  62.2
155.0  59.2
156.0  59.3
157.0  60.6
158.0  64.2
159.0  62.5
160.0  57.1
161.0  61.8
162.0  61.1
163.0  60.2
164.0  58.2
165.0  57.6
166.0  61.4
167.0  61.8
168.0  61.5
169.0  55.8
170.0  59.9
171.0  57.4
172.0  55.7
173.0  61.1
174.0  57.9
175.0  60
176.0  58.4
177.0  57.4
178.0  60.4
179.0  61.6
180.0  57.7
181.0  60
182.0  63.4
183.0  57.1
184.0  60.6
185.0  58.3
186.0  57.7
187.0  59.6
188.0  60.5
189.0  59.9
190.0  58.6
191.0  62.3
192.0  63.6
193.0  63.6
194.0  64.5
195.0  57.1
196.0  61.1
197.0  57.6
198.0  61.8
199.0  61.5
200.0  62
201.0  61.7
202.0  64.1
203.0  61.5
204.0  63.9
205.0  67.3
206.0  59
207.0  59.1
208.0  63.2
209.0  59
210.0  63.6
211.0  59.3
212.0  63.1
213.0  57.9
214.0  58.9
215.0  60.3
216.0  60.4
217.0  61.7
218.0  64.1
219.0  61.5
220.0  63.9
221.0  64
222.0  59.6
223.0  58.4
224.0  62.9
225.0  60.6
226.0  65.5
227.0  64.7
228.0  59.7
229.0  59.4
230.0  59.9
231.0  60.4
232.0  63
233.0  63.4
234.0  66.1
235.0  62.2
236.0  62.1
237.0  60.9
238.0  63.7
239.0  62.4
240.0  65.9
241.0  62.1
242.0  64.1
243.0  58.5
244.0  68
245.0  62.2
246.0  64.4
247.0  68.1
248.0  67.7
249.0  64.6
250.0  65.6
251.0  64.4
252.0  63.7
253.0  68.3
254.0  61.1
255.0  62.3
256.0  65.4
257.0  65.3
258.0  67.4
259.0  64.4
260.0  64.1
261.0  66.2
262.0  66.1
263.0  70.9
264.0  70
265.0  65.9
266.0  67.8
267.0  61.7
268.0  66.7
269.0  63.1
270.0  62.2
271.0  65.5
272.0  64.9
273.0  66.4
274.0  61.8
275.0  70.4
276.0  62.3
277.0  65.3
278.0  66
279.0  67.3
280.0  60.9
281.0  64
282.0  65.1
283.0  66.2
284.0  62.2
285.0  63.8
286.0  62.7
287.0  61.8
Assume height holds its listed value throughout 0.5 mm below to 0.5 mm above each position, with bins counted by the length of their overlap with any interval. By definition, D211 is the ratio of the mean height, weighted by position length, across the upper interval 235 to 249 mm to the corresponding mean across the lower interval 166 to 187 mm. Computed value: 1.08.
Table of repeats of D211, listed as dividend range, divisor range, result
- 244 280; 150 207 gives 1.08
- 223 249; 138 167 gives 1.04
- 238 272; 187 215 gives 1.06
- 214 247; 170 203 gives 1.04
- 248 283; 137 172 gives 1.08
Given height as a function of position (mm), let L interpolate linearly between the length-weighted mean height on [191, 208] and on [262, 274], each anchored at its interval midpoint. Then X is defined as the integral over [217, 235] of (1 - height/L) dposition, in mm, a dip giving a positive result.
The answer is 0.35 mm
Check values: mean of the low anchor 61.9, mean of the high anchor 65.8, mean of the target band 62.2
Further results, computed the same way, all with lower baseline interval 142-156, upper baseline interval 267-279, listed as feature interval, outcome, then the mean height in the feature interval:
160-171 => 0.3 mm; 59.7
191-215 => 0.5 mm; 61.5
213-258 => 0.6 mm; 63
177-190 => 0.5 mm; 59.6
